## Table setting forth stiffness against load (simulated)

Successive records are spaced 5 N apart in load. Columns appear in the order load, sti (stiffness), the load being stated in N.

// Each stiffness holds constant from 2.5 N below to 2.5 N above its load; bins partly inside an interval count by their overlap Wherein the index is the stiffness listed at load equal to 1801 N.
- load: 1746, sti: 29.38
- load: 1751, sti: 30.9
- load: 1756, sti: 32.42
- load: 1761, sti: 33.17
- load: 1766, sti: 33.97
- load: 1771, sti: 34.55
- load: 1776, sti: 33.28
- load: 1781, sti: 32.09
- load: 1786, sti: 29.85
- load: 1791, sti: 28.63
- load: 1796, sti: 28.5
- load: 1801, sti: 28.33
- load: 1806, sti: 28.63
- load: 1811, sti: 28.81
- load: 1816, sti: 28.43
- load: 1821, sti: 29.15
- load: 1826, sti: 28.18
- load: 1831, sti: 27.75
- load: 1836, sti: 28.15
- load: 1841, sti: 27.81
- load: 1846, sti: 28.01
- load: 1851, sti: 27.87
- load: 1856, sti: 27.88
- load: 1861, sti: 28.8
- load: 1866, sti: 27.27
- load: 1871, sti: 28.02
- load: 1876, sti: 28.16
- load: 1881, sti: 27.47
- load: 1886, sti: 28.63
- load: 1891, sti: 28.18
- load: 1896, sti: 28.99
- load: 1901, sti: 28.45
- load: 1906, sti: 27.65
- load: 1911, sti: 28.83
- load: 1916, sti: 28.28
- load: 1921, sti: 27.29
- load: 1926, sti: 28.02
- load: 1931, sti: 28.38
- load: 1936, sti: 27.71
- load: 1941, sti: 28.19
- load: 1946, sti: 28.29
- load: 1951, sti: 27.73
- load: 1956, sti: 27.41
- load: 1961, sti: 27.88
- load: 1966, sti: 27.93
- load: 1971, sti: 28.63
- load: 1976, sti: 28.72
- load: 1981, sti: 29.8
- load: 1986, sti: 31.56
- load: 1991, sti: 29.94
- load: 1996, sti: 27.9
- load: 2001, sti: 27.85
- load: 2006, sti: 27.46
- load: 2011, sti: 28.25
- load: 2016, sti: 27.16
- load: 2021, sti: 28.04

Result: 28.33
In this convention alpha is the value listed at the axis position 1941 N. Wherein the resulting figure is 28.19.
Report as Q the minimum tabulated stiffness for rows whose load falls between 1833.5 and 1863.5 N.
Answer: 27.81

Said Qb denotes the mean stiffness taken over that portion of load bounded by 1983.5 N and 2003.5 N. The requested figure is 29.3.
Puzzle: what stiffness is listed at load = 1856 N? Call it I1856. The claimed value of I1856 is 27.88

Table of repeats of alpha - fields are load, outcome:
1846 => 28.01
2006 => 27.46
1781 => 32.09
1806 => 28.63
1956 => 27.41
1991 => 29.94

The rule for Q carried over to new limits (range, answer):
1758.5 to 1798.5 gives 28.5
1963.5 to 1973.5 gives 27.93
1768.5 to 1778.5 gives 33.28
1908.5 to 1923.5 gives 27.29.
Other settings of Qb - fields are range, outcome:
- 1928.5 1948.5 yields 28.1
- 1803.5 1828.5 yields 28.6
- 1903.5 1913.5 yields 28.2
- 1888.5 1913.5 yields 28.4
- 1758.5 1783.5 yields 33.4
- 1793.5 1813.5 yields 28.6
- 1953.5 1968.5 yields 27.7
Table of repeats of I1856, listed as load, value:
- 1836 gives 28.15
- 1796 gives 28.5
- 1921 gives 27.29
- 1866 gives 27.27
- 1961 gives 27.88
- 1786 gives 29.85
